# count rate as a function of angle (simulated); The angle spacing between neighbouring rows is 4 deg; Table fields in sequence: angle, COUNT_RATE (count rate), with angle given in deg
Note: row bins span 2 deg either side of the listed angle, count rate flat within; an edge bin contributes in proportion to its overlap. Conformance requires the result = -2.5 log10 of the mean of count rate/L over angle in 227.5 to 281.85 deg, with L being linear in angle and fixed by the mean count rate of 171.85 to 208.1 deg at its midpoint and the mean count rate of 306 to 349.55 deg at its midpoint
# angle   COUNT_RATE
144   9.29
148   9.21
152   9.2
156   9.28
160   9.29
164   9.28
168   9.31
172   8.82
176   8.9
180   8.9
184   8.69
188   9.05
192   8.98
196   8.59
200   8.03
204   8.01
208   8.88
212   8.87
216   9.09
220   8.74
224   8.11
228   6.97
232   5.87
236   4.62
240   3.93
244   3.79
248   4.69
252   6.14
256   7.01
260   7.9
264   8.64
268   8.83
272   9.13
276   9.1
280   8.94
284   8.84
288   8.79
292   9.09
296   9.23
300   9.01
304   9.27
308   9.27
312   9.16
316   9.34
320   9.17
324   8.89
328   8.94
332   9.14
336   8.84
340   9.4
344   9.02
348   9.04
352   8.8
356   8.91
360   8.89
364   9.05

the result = 0.29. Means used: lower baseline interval 8.67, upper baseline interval 9.11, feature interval 6.82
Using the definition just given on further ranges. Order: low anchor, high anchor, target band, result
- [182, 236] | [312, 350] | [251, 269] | 0.110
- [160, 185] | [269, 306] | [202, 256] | 0.315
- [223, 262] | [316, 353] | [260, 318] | -0.209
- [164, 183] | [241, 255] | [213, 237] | -0.183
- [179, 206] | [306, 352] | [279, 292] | 0.006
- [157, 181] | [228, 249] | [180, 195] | -0.121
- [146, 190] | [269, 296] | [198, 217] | 0.062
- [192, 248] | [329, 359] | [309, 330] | -0.057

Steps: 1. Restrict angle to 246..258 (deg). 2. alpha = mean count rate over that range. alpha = 5.95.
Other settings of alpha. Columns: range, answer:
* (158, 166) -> 9.29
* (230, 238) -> 5.25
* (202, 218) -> 8.71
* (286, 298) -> 9.04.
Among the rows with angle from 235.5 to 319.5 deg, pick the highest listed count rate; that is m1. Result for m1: 9.34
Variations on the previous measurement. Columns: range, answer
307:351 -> 9.4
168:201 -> 9.31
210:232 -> 9.09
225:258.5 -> 7.01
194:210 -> 8.88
